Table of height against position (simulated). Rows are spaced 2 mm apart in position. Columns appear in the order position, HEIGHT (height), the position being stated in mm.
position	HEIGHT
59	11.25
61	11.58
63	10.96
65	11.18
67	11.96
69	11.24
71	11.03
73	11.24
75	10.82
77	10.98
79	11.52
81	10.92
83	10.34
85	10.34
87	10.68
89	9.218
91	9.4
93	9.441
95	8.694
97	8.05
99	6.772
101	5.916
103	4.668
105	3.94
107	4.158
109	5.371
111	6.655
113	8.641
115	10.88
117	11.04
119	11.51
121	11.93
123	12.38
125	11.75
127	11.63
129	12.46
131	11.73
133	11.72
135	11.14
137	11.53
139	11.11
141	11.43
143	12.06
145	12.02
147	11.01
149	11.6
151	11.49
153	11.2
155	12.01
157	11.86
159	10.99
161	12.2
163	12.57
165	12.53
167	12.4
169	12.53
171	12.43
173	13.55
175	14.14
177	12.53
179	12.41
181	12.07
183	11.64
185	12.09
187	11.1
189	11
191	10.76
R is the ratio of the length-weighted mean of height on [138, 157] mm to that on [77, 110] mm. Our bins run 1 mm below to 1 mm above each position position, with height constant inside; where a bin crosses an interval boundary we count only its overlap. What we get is 1.41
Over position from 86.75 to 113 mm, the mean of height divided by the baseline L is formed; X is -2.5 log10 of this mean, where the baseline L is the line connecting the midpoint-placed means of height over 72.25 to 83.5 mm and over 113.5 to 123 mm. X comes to 0.49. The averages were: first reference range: 11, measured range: 7.11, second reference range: 11.3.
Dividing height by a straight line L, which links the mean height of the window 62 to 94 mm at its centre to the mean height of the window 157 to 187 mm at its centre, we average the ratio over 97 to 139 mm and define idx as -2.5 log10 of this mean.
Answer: 0.227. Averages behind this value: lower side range 10.7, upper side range 12.4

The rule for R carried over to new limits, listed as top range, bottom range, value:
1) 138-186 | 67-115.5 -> 1.37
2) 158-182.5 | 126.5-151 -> 1.08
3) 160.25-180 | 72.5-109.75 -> 1.49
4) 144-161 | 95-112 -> 1.97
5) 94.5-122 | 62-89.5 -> 0.71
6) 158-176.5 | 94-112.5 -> 2.07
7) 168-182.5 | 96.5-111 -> 2.30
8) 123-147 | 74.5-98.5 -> 1.17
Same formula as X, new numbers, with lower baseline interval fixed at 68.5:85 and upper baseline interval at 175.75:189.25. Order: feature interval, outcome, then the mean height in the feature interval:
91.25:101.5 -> 0.36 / 7.98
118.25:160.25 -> -0.01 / 11.6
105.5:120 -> 0.35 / 8.17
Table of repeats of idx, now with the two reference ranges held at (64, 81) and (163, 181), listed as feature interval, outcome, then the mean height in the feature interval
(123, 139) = 0.04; 11.7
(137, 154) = 0.08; 11.5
